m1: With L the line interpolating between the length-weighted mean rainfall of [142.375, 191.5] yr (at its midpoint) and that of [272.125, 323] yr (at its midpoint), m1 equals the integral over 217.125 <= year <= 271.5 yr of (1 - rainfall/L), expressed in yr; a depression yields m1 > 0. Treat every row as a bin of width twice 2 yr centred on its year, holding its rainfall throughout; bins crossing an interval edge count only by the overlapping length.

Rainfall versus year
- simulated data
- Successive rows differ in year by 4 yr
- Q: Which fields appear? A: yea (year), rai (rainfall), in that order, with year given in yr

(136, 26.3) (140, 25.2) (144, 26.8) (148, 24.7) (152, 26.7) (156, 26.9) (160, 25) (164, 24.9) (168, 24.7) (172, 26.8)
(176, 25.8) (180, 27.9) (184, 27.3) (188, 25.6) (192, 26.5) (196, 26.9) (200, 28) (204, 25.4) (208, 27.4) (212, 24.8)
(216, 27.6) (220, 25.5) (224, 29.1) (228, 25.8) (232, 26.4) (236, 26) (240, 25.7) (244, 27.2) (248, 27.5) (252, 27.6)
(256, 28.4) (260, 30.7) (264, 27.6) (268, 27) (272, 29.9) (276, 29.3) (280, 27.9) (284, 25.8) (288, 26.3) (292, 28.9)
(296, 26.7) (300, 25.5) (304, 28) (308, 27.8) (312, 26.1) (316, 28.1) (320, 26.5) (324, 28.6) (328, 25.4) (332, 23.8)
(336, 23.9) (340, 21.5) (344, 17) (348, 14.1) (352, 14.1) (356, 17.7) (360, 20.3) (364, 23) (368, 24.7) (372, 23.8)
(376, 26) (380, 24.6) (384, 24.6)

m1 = -1.0 yr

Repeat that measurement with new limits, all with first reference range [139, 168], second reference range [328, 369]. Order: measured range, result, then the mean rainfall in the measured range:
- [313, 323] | -2.99 yr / 27.3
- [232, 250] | -2.61 yr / 26.6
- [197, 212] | -1.49 yr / 26.6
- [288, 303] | -3.69 yr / 27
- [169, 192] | -1.53 yr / 26.6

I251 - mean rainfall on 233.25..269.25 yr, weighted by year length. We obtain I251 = 27.5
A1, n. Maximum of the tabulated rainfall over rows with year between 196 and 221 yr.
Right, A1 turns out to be 28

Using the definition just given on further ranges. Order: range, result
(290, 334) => 28.9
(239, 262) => 30.7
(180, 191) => 27.9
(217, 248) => 29.1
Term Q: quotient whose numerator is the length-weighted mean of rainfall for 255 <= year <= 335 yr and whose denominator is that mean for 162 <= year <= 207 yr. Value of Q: 1.0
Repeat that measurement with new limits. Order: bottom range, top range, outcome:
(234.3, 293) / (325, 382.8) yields 0.78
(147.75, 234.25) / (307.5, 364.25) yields 0.85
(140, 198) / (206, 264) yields 1.04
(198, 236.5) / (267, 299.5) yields 1.04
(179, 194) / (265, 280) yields 1.07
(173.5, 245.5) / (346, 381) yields 0.78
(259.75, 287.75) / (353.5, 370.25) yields 0.76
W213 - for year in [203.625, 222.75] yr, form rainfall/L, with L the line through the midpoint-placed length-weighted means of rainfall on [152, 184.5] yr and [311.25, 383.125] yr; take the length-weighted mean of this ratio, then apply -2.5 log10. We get -0.044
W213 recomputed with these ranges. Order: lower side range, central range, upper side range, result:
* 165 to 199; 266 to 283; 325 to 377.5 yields -0.199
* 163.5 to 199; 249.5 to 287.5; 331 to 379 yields -0.192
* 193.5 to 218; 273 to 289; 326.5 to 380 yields -0.153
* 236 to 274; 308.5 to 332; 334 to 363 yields -0.244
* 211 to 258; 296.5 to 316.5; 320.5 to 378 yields -0.142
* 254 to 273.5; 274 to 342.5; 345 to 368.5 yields -0.115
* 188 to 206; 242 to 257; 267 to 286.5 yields -0.005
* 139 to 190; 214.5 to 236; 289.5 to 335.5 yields -0.018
